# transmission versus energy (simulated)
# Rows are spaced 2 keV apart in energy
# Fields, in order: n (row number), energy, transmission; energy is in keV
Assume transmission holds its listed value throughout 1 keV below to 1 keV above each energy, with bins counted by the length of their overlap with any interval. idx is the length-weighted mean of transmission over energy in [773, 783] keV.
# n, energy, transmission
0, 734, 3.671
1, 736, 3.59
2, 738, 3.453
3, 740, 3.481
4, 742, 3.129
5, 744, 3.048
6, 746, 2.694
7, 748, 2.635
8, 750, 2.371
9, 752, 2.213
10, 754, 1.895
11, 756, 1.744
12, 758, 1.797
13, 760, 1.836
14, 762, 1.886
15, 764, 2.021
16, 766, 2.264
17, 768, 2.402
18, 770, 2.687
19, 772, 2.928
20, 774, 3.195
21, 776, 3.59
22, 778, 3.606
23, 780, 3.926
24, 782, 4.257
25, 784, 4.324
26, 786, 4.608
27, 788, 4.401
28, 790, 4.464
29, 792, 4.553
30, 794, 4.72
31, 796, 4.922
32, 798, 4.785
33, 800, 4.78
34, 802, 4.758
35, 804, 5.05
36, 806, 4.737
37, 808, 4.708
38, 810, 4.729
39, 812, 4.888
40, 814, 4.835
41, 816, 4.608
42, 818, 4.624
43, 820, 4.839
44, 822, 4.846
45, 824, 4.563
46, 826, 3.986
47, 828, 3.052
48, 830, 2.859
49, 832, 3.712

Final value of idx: 3.71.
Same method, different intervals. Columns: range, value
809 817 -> 4.77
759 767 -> 2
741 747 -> 2.96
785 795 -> 4.55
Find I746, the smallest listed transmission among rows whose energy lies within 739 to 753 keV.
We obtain 2.213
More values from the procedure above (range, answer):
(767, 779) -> 2.402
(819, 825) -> 4.563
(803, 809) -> 4.708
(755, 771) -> 1.744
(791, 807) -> 4.553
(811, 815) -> 4.835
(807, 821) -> 4.608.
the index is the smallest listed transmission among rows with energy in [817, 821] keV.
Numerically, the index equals 4.624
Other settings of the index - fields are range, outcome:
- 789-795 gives 4.464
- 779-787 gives 3.926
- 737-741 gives 3.453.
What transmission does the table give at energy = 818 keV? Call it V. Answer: 4.624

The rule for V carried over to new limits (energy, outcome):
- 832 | 3.712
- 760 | 1.836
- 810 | 4.729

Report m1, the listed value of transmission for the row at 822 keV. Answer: 4.846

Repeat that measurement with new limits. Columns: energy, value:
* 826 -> 3.986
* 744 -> 3.048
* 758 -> 1.797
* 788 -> 4.401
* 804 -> 5.05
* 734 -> 3.671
